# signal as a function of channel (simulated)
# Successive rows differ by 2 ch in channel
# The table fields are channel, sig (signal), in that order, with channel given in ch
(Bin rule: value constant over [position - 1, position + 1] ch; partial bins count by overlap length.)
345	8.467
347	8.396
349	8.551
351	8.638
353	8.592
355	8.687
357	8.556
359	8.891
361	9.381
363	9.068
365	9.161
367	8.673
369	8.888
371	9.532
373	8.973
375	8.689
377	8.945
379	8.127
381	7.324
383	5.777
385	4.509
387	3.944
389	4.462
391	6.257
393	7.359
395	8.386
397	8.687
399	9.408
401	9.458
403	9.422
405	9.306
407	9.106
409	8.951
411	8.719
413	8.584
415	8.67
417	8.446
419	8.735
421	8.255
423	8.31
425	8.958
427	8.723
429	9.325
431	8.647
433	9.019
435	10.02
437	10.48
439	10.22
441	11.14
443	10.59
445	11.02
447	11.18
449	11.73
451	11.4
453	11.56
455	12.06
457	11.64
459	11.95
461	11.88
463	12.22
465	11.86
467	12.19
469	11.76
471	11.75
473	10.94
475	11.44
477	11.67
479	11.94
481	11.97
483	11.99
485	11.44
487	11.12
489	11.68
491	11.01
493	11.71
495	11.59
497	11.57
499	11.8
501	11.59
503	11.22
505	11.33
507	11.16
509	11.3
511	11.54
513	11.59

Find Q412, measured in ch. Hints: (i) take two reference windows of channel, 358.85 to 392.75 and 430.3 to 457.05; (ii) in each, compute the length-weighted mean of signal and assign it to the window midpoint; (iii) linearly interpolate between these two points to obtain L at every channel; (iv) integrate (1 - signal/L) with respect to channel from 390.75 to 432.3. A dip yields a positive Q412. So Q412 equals 2.5 ch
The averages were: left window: 7.64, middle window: 8.7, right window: 10.8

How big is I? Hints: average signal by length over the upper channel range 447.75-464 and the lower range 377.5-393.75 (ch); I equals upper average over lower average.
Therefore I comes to 2.0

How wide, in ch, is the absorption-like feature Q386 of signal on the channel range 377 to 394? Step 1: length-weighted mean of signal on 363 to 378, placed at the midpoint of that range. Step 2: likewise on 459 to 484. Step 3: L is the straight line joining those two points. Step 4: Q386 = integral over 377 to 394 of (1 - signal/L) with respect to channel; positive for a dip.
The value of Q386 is 5.9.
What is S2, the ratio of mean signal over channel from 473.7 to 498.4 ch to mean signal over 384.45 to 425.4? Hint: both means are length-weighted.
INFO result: 1.4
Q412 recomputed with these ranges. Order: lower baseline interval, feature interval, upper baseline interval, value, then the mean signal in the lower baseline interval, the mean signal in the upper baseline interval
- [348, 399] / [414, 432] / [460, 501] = 1.9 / 7.95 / 11.7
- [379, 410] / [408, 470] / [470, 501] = -4.7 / 7.51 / 11.6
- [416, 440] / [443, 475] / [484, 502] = -4.4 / 9.09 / 11.5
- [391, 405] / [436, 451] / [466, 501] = -1.0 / 8.64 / 11.6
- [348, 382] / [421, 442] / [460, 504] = 2.0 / 8.75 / 11.7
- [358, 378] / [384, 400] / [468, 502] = 4.9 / 9.02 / 11.6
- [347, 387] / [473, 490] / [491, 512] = -1.0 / 8.26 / 11.5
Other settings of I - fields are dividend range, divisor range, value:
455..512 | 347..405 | 1.43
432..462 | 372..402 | 1.50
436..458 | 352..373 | 1.25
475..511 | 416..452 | 1.18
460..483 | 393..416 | 1.32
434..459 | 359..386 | 1.35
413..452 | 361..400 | 1.25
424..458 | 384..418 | 1.33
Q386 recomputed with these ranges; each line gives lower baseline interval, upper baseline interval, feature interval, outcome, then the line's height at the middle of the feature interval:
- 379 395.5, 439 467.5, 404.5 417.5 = -1.3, 8.03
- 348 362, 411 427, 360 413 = 3.5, 8.67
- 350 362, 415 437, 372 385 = 1.7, 8.83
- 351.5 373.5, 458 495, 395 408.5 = 1.0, 9.89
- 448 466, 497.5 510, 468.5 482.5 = 0.0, 11.7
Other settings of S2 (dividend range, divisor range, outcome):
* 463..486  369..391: 1.66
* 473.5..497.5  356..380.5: 1.30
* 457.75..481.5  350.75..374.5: 1.32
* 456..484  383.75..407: 1.59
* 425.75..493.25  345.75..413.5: 1.36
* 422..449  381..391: 1.94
